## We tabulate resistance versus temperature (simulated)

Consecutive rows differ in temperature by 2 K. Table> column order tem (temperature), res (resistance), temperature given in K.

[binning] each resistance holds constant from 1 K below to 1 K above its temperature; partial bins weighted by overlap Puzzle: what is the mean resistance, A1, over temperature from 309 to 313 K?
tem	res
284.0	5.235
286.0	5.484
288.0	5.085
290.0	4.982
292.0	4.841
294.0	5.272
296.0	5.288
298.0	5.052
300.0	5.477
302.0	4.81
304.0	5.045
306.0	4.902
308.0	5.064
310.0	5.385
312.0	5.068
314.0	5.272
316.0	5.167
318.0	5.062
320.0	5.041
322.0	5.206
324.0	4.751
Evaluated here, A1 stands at 5.23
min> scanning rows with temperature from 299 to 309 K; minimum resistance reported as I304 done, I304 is 4.81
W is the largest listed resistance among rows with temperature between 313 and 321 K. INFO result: 5.272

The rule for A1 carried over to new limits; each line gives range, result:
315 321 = 5.09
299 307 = 5.06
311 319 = 5.14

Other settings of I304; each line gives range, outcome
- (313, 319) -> 5.062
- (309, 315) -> 5.068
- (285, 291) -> 4.982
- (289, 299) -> 4.841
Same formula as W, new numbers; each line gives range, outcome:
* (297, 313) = 5.477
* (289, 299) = 5.288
